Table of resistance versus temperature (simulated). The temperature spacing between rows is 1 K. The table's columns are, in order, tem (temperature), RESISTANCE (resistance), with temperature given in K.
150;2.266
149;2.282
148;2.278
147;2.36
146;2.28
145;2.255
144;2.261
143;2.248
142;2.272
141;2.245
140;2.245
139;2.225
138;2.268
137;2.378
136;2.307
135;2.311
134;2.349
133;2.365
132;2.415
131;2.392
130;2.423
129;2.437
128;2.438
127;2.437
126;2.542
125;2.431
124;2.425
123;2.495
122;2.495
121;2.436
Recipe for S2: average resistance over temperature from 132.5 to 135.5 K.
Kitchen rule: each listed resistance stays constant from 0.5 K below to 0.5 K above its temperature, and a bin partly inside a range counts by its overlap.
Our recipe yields 2.34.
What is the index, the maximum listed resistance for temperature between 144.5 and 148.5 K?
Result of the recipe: 2.36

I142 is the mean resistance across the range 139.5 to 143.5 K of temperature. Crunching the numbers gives 2.25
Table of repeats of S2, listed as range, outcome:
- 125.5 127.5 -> 2.49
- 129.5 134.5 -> 2.39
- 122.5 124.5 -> 2.46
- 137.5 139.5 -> 2.25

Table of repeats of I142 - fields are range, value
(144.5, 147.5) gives 2.3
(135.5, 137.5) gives 2.34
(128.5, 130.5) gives 2.43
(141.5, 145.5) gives 2.26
